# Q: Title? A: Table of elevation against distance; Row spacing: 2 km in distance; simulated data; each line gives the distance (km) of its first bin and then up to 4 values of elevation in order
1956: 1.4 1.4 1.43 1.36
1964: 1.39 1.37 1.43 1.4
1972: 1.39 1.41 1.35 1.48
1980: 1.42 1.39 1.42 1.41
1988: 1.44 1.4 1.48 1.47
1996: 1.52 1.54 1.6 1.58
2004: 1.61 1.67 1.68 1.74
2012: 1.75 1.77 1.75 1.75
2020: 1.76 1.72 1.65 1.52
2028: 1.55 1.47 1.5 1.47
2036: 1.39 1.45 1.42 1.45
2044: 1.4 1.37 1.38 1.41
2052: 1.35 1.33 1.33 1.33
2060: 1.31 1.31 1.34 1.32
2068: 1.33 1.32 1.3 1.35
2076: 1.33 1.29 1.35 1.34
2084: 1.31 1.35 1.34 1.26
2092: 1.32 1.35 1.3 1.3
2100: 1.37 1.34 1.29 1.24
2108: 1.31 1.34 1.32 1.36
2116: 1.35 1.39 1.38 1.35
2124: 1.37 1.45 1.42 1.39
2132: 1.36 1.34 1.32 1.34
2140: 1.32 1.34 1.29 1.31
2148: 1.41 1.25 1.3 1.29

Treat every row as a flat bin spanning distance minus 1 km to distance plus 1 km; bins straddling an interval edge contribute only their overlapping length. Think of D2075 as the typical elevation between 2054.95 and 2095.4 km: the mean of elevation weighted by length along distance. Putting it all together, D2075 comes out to 1.32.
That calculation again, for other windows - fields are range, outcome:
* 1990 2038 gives 1.6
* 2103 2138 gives 1.35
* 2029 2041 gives 1.45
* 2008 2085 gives 1.46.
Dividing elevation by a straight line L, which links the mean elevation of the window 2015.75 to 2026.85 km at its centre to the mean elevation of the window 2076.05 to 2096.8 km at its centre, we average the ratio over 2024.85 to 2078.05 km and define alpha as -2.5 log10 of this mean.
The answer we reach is 0.100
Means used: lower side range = 1.69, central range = 1.38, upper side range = 1.32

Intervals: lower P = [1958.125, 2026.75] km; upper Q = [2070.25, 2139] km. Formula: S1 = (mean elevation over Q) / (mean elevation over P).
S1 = 0.9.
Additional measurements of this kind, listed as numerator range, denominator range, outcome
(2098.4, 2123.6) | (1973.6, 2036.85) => 0.86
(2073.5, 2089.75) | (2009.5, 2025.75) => 0.77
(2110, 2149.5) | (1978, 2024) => 0.86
